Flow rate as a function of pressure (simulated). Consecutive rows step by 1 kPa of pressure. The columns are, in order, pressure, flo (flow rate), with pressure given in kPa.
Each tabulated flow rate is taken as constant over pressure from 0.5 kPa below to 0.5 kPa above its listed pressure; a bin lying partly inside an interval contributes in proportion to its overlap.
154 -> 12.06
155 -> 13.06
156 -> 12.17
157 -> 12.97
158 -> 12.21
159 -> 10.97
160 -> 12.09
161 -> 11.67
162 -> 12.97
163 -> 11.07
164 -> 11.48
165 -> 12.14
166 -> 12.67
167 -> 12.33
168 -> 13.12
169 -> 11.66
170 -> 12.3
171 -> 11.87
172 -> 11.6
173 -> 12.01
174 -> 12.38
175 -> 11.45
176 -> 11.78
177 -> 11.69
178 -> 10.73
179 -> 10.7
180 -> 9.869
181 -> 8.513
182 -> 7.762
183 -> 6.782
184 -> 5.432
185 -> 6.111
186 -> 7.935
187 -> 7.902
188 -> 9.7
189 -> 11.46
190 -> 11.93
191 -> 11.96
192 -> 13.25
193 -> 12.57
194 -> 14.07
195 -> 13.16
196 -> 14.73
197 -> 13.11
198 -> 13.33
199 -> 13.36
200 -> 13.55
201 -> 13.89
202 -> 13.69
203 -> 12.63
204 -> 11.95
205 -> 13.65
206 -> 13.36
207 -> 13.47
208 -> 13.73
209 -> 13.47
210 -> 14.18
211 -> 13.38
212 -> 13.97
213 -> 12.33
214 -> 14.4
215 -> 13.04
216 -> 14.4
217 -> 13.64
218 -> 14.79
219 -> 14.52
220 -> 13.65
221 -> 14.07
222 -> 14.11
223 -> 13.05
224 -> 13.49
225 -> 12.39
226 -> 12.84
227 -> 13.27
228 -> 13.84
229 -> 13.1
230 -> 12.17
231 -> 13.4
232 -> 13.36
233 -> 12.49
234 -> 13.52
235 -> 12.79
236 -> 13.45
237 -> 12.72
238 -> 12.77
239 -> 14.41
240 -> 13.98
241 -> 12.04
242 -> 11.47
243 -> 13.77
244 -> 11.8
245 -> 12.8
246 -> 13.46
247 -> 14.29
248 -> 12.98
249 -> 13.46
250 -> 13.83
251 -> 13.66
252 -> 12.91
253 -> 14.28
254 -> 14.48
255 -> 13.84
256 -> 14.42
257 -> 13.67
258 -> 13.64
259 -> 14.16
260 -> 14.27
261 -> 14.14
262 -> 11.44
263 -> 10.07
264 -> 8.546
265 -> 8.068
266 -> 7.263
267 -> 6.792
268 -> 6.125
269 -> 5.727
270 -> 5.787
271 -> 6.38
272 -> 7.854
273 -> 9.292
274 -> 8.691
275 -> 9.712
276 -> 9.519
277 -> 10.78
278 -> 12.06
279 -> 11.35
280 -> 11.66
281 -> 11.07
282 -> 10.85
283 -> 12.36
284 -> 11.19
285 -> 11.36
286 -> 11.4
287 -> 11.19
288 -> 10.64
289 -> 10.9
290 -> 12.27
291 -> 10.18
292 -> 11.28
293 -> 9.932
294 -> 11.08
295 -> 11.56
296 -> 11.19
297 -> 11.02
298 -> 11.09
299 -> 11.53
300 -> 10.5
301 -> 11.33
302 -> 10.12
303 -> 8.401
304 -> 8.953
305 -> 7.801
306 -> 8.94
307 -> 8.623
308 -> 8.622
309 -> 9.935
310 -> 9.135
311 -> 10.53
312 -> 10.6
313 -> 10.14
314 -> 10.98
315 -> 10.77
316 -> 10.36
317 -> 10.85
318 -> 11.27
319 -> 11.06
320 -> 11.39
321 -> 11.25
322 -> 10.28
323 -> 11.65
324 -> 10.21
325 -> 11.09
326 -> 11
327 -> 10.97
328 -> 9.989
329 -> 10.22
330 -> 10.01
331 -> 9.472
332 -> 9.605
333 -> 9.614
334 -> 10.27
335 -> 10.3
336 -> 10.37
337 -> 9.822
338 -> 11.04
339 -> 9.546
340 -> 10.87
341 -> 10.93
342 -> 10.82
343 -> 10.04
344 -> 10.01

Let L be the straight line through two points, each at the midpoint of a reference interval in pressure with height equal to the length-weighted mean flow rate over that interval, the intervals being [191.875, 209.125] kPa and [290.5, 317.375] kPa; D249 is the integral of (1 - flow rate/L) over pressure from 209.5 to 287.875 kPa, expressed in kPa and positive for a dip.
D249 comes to -1.3 kPa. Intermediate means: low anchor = 13.4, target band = 12.1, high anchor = 10.2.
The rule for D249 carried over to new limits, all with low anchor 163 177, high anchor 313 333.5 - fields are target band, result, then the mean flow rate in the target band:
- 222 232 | -1.4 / 13.1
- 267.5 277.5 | 2.8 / 7.99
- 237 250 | -2.0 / 13.1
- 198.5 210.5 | -1.8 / 13.4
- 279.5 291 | -0.4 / 11.3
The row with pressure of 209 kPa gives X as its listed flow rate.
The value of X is 13.47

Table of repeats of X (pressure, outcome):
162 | 12.97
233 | 12.49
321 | 11.25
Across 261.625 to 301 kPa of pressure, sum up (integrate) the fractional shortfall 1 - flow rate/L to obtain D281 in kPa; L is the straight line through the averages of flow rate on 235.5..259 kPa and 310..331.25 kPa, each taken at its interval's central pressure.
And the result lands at 6.72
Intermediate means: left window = 13.4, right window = 10.6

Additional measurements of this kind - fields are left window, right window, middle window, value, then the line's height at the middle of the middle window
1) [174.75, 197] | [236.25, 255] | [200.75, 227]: -3.9 kPa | 11.8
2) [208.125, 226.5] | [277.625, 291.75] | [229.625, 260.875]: -1.8 kPa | 12.7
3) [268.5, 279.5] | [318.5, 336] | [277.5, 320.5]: -4.8 kPa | 9.61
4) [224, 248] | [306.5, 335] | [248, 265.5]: -0.7 kPa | 12.4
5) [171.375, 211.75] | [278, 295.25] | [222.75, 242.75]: -2.7 kPa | 11.5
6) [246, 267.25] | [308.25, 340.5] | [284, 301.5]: 0.5 kPa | 11.4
